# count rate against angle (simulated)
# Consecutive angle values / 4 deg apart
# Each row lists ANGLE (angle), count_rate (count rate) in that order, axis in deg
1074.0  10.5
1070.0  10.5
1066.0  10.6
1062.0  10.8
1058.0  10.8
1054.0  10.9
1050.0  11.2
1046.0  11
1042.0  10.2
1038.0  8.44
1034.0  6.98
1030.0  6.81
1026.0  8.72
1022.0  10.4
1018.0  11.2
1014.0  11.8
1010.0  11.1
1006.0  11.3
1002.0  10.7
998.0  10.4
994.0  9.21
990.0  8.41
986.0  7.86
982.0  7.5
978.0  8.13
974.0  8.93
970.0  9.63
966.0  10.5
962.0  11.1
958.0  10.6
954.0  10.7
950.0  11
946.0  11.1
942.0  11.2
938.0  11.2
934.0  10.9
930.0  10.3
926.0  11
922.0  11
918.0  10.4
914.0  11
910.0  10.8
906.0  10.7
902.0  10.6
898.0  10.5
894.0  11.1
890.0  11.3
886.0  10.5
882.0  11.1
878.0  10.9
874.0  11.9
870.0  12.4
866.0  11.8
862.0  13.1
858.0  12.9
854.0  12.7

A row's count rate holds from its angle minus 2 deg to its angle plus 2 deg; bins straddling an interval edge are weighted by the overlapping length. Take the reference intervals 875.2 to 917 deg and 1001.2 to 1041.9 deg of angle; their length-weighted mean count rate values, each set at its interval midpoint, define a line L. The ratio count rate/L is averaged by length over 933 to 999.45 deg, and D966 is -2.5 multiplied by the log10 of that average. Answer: 0.04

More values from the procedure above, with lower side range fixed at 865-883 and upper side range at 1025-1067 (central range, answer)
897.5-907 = 0.07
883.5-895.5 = 0.05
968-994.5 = 0.22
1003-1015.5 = -0.12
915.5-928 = 0.03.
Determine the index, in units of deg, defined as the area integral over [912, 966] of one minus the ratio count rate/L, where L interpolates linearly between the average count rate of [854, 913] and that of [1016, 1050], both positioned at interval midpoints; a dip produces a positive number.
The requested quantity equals -1.1 deg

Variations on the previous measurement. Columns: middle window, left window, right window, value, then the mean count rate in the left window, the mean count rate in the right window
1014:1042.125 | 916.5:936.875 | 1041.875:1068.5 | 4.5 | 10.7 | 10.8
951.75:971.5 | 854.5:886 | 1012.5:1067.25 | 0.6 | 12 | 9.96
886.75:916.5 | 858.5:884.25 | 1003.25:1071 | 1.9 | 11.9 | 10.2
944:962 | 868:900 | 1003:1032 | -0.3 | 11.2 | 10.2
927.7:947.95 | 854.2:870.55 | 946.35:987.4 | -0.9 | 12.6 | 9.68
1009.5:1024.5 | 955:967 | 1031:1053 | -1.8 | 10.8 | 9.5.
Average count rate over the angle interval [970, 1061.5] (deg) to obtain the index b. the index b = 9.65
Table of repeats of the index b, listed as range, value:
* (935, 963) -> 11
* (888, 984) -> 10.5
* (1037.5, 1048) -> 10.1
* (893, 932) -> 10.7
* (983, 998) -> 8.68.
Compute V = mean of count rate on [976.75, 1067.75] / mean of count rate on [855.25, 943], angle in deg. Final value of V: 0.87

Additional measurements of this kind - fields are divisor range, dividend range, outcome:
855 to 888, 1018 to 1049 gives 0.77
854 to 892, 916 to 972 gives 0.91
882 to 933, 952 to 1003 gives 0.88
